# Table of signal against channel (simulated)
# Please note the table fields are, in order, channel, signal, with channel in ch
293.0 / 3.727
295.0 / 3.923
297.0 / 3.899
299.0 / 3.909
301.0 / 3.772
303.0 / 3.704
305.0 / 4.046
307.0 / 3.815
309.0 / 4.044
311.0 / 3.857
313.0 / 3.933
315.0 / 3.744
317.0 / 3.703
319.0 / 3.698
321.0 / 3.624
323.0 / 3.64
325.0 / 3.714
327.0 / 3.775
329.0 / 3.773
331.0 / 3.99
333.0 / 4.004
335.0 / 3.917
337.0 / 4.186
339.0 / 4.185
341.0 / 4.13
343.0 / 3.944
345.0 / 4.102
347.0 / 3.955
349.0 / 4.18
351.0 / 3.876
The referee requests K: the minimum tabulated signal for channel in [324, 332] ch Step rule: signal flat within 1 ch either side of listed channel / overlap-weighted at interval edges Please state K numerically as 3.714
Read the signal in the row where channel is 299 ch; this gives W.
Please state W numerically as 3.909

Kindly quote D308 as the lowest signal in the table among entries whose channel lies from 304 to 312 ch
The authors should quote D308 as 3.815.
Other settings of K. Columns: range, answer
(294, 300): 3.899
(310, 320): 3.698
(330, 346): 3.917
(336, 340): 4.185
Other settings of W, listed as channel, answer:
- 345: 4.102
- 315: 3.744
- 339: 4.185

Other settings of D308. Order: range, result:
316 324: 3.624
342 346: 3.944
